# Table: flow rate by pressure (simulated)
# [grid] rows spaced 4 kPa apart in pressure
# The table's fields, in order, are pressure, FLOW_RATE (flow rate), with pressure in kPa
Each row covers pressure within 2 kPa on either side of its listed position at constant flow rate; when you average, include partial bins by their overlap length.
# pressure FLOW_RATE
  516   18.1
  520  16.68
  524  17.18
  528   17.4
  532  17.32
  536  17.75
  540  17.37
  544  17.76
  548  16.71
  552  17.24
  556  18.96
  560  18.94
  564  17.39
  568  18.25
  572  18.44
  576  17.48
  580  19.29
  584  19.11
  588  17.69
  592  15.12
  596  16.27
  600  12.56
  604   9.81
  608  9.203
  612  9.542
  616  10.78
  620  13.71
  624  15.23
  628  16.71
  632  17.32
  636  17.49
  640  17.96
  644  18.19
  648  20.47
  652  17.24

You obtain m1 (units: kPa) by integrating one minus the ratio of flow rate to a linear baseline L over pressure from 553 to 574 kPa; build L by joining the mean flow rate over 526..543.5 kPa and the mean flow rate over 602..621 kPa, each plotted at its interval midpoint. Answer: -5.0 kPa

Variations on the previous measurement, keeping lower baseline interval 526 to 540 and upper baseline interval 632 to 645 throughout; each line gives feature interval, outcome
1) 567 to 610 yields 4.7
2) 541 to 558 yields -0.1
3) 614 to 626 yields 3.0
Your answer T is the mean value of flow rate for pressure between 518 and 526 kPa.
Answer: 16.9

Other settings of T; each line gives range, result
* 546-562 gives 18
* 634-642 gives 17.7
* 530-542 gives 17.5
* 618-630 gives 15.2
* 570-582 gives 18.4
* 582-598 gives 17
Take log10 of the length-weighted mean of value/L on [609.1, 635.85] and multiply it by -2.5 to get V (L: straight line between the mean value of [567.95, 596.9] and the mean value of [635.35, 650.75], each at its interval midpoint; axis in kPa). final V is 0.29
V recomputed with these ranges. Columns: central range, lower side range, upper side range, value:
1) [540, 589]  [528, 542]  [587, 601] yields -0.104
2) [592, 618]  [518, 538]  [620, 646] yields 0.410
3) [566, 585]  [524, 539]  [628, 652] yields -0.047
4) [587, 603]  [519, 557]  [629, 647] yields 0.183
